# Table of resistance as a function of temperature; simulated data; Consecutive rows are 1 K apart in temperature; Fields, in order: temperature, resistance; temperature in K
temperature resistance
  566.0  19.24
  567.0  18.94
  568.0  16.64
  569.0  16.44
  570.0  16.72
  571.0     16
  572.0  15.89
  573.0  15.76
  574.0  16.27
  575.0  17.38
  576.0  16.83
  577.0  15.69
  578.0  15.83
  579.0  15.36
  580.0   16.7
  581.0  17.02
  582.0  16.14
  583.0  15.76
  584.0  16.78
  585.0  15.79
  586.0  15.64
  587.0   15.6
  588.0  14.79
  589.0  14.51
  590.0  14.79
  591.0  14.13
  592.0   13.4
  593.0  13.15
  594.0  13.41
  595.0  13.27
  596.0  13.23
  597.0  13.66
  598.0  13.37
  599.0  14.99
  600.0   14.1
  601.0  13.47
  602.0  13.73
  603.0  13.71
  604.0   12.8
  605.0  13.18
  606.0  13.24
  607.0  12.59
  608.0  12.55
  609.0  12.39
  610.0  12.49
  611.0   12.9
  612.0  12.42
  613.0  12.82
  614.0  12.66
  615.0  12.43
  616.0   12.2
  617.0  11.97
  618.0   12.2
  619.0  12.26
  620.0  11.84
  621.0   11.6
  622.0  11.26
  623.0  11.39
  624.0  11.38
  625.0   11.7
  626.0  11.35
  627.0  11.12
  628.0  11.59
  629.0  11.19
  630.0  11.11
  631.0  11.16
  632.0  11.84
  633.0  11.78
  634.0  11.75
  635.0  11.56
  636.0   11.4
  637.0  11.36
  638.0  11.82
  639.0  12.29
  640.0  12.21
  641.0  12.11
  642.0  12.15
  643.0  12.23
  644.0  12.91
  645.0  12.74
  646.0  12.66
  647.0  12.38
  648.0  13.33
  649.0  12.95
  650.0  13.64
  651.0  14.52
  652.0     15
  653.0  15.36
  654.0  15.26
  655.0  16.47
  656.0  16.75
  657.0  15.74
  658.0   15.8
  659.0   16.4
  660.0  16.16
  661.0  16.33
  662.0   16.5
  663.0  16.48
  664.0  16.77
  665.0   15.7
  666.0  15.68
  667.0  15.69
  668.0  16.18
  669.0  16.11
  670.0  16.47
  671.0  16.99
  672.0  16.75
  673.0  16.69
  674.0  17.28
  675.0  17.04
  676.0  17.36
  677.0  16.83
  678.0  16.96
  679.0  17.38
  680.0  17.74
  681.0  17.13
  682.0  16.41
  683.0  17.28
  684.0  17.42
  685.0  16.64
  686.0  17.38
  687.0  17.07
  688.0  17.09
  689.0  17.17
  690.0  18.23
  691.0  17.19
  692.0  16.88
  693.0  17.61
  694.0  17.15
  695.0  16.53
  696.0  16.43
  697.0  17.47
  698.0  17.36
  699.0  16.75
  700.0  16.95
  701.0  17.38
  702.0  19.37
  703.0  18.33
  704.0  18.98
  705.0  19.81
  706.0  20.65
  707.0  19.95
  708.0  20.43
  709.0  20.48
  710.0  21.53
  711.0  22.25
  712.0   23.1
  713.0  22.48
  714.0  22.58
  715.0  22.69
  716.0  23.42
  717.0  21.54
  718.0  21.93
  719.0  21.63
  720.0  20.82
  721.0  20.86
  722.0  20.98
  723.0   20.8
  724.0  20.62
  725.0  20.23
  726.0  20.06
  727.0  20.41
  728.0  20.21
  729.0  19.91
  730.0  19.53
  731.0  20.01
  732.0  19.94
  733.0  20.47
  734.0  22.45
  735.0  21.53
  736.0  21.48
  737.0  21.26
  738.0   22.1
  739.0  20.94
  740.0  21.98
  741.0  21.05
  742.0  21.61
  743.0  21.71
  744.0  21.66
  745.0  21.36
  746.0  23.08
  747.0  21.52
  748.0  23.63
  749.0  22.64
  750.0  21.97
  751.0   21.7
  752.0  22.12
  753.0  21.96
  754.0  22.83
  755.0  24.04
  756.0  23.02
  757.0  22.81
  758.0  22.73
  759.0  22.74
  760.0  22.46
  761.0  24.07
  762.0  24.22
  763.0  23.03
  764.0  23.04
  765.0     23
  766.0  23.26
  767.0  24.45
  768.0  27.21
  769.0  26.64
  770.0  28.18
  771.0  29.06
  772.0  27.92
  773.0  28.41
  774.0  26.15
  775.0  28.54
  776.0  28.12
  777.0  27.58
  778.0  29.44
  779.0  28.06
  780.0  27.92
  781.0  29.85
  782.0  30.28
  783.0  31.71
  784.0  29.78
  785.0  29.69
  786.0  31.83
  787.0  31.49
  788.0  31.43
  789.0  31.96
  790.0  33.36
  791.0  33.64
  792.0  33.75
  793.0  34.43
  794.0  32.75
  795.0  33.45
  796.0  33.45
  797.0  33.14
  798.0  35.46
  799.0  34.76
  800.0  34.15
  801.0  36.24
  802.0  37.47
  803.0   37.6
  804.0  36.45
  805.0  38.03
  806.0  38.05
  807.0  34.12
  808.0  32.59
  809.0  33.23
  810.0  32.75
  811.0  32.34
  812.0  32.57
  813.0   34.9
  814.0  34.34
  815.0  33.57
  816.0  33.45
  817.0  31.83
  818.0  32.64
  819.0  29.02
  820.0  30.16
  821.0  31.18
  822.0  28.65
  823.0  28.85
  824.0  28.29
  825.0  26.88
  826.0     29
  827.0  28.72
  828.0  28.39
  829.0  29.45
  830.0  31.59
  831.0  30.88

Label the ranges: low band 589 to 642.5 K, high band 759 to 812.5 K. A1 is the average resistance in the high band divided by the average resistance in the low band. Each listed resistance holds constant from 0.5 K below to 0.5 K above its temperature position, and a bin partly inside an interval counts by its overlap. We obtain 2.4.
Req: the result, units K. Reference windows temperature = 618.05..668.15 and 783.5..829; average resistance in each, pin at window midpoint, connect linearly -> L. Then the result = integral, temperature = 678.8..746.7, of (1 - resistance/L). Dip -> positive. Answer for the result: 5.6 K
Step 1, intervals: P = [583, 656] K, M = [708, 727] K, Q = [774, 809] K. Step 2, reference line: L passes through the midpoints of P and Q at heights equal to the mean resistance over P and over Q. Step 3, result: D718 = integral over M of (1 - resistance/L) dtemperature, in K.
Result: 2.07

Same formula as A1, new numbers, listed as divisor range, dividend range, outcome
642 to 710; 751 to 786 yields 1.57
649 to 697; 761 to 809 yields 1.86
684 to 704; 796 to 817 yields 2.00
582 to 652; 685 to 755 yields 1.58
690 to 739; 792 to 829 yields 1.64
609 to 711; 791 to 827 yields 2.19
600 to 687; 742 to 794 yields 1.88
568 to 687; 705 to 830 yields 1.86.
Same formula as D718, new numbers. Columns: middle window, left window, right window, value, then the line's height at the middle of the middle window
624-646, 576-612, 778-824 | 7.5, 17.9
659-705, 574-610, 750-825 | 9.6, 21.5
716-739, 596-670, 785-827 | 3.0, 24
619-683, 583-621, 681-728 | 8.5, 16.3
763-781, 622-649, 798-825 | 1.0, 28.5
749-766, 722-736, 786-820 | 1.8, 25.6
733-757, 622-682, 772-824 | 3.4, 25.7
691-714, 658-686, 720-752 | -0.2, 18.8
